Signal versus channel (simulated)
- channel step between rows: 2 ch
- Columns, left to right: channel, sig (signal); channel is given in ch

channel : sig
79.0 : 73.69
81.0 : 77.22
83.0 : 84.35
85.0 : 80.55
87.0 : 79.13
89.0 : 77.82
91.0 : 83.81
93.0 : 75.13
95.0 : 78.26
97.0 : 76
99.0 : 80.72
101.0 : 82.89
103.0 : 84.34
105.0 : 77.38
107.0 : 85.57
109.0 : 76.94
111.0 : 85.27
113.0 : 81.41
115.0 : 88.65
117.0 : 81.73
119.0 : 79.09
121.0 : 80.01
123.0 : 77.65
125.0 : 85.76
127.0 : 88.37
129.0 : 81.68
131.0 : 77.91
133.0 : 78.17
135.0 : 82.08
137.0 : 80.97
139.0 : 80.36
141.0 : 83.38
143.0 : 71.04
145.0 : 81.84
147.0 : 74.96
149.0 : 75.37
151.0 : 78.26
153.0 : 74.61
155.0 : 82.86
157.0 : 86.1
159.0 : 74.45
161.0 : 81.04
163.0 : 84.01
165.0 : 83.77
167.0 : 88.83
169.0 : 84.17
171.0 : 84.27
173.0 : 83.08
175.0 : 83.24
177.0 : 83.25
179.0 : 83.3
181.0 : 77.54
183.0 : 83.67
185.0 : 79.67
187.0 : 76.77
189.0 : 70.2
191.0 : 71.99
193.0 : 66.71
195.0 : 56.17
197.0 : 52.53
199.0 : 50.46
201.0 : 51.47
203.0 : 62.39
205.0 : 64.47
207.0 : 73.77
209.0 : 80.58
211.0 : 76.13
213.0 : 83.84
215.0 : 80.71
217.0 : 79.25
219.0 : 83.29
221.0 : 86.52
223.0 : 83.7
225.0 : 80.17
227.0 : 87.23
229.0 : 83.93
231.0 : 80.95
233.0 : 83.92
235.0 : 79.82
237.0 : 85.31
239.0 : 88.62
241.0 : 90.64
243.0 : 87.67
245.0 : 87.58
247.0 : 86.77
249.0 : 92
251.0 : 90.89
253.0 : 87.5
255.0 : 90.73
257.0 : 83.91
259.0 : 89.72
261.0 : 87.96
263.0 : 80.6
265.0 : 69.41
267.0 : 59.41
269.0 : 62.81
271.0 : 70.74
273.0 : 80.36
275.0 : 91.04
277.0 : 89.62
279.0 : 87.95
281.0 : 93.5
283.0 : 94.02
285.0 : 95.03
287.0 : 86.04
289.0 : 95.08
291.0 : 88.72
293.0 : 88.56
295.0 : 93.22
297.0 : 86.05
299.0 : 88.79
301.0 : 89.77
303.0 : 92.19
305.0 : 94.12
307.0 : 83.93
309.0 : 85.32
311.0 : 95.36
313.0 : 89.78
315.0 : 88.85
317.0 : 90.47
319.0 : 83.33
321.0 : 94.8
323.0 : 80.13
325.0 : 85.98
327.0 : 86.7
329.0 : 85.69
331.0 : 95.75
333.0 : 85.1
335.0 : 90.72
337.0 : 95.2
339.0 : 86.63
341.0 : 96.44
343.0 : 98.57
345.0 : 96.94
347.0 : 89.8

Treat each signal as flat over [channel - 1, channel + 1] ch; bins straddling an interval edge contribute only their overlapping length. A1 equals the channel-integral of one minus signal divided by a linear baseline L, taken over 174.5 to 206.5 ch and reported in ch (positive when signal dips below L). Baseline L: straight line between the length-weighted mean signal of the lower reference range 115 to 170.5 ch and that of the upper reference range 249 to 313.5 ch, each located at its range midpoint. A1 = 5.1 ch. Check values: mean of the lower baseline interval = 80.9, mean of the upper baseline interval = 86.4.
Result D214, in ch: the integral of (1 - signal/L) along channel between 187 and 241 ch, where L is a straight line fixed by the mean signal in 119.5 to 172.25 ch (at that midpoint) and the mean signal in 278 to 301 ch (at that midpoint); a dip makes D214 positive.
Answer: 6.6 ch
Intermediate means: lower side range 80.8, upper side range 90.6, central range 75.1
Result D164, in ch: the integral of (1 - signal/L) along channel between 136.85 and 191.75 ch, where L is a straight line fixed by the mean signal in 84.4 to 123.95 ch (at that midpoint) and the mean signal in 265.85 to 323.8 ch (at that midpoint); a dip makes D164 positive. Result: 1.63 ch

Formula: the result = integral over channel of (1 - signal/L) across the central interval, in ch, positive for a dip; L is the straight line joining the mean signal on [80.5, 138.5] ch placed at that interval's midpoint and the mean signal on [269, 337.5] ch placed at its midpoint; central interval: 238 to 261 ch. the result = -0.6 ch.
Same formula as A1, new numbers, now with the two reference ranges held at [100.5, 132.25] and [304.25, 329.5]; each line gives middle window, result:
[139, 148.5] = 0.6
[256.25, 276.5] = 2.0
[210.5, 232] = 0.7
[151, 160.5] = 0.4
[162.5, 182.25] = 0.1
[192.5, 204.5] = 4.0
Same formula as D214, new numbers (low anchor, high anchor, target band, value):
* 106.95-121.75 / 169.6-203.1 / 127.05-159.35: -0.5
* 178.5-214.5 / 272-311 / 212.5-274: -2.5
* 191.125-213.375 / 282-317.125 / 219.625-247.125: -4.5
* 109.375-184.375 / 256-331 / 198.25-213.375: 2.9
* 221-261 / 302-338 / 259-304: 1.4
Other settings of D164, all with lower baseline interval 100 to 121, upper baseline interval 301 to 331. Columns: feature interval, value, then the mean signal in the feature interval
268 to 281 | 0.88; 81.4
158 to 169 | 0.17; 82.6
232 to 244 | 0.03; 86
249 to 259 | -0.24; 88.8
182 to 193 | 1.18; 75.6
